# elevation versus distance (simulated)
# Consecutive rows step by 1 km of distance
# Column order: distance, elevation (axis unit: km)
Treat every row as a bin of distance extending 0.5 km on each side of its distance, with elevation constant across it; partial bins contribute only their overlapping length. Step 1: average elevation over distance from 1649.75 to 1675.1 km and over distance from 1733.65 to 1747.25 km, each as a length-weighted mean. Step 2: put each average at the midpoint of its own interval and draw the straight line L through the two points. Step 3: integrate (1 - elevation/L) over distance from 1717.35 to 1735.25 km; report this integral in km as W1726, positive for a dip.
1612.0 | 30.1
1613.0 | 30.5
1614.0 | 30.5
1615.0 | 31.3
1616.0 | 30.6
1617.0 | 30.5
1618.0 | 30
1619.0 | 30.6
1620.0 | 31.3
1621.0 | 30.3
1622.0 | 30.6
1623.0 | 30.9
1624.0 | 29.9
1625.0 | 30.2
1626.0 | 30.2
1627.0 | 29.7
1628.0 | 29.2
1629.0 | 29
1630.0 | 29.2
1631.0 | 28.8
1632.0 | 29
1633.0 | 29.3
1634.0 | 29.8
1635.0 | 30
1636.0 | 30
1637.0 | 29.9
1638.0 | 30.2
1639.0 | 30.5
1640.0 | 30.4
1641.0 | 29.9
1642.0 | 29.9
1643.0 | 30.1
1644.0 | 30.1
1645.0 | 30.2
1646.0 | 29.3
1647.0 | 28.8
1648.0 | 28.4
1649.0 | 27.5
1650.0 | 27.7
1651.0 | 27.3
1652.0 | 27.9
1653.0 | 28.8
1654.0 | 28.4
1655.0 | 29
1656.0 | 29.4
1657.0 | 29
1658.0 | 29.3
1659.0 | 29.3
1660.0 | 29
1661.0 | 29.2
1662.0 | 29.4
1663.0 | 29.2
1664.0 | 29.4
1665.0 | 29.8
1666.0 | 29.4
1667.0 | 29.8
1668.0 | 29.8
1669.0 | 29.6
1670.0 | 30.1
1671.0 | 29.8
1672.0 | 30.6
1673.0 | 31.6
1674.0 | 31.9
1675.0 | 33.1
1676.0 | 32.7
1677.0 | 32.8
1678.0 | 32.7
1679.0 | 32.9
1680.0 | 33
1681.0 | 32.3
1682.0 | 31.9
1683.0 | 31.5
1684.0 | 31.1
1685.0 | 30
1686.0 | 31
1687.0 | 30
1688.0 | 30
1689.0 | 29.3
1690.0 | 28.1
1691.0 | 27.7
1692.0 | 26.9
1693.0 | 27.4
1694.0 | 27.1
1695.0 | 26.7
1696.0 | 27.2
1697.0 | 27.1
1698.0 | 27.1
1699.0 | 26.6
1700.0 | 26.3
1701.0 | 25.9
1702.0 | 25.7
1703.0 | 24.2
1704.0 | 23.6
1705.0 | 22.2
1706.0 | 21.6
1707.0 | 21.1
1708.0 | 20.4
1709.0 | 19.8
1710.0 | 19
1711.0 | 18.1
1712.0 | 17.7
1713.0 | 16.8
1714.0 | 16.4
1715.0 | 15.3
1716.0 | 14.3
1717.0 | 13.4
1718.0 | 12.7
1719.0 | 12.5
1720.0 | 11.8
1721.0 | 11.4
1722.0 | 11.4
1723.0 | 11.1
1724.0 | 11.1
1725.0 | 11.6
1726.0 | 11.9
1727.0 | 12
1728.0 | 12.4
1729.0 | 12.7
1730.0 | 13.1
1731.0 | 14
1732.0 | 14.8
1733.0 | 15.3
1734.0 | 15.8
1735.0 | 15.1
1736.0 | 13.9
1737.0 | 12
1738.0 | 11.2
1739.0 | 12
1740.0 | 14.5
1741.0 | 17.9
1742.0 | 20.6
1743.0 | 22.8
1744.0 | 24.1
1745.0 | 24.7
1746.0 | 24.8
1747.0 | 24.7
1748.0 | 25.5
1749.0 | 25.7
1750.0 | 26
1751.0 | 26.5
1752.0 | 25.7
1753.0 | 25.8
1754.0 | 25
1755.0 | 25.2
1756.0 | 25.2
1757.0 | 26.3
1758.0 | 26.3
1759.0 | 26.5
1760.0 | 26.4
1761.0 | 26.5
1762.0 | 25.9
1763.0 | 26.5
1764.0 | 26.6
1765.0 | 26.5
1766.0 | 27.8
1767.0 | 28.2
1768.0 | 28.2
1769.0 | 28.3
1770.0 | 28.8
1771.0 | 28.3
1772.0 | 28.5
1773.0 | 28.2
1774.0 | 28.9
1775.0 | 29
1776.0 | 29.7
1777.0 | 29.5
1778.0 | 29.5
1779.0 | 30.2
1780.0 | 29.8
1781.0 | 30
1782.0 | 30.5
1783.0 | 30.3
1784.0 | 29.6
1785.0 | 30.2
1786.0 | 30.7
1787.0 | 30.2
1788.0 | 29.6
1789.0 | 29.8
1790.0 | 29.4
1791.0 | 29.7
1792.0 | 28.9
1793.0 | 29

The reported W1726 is 6.5 km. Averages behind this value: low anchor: 29.5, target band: 12.8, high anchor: 18.1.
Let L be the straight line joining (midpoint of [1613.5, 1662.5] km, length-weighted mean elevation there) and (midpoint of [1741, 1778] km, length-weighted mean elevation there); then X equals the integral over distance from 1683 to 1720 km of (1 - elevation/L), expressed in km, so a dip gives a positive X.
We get 6.20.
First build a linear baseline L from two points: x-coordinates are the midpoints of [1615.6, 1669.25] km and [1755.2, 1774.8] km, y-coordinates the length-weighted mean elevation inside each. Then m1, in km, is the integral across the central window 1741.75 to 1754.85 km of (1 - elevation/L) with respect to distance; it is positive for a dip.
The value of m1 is 1.3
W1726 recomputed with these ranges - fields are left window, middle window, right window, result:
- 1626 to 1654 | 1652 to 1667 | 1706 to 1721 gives -1.93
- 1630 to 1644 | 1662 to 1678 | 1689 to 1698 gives -1.29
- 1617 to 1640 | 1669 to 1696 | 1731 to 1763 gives -4.33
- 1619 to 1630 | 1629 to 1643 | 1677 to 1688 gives 0.31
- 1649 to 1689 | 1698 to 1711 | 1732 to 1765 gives 1.78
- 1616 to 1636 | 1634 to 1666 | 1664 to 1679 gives 1.27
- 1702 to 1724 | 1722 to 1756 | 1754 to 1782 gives 6.55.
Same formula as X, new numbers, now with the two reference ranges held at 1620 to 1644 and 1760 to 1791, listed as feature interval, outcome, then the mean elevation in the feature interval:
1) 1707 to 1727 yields 10.0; 14.7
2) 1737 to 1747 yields 3.4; 19.1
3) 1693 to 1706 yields 1.6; 25.7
